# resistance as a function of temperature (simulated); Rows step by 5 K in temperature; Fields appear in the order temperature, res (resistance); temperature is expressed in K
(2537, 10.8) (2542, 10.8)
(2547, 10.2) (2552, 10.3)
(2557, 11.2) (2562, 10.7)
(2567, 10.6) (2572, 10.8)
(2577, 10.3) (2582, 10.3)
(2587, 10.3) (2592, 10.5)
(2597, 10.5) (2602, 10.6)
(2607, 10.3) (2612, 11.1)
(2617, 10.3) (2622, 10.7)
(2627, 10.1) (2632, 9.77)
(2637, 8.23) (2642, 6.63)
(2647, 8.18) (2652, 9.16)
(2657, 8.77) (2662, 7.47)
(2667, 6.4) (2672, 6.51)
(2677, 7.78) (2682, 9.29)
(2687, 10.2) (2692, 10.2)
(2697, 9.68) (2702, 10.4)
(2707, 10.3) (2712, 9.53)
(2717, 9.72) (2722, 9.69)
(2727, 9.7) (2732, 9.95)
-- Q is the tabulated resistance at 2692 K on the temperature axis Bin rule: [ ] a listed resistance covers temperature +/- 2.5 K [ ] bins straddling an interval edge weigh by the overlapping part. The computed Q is 10.2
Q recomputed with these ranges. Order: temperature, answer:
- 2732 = 9.95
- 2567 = 10.6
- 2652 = 9.16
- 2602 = 10.6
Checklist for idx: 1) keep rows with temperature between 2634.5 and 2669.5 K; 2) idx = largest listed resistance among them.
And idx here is 9.16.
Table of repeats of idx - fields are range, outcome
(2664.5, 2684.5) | 9.29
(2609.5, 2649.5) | 11.1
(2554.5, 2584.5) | 11.2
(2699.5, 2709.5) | 10.4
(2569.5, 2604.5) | 10.8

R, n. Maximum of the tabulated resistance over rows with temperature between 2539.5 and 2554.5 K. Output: 10.8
